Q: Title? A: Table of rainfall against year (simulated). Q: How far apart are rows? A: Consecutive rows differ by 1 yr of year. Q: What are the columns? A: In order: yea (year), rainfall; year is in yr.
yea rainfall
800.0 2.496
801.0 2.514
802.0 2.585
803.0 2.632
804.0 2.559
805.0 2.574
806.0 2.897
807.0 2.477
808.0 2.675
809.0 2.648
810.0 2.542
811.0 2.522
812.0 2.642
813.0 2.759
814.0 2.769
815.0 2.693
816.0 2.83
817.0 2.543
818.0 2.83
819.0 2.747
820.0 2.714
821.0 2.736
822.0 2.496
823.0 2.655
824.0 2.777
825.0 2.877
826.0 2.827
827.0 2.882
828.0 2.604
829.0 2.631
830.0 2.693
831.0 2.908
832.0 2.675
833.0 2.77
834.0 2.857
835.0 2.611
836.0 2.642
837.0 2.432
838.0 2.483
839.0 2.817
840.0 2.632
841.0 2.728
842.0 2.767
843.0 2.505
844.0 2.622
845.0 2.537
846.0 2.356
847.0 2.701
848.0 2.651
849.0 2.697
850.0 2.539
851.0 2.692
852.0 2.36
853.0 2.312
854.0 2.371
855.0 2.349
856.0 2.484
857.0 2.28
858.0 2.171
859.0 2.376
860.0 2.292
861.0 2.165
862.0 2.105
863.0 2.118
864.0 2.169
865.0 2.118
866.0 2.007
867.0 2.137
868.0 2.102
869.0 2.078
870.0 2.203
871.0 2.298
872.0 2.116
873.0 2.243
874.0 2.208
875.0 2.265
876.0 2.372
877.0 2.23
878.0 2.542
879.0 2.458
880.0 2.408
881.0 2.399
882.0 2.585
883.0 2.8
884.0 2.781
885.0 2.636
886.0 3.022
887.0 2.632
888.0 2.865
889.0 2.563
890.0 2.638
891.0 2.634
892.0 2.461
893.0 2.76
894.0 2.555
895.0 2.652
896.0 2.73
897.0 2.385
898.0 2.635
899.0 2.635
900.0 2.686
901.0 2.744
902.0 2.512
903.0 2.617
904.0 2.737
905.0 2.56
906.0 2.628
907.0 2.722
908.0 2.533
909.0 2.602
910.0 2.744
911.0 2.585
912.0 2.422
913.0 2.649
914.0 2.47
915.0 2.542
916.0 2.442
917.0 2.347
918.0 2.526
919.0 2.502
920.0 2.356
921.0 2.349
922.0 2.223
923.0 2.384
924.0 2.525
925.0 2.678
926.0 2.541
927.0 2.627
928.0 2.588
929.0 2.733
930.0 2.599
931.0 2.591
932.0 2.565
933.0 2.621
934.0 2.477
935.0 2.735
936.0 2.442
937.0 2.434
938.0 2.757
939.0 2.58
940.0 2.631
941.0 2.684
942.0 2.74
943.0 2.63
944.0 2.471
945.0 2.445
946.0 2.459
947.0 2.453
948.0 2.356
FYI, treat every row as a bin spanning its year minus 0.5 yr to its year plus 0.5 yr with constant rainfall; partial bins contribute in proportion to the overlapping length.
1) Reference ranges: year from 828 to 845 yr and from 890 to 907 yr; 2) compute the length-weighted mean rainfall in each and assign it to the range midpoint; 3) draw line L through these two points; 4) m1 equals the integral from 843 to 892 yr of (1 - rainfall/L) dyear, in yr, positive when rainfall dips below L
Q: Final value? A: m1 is 4.3 yr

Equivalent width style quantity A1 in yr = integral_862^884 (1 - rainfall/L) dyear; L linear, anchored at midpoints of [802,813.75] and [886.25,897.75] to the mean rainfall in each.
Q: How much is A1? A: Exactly 2.90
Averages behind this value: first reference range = 2.63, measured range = 2.29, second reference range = 2.63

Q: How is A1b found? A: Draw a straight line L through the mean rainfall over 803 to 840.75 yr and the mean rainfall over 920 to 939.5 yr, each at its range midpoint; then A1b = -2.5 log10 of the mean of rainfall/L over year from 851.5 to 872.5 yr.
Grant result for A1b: 0.19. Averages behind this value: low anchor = 2.69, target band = 2.22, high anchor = 2.54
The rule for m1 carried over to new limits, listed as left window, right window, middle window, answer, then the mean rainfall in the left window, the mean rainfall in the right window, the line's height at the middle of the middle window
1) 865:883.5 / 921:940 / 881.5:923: -2.9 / 2.3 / 2.56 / 2.43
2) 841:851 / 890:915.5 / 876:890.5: 0.0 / 2.61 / 2.61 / 2.61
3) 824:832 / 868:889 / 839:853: 0.3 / 2.77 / 2.45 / 2.66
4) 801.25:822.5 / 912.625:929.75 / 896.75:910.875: -0.6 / 2.66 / 2.5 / 2.52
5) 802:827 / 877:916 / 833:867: 2.6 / 2.69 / 2.61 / 2.65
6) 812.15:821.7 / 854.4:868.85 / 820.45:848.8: -1.8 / 2.73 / 2.2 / 2.52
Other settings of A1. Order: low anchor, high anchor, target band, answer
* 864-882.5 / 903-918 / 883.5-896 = -1.50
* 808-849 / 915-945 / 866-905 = 1.47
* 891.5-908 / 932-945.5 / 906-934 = 0.73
